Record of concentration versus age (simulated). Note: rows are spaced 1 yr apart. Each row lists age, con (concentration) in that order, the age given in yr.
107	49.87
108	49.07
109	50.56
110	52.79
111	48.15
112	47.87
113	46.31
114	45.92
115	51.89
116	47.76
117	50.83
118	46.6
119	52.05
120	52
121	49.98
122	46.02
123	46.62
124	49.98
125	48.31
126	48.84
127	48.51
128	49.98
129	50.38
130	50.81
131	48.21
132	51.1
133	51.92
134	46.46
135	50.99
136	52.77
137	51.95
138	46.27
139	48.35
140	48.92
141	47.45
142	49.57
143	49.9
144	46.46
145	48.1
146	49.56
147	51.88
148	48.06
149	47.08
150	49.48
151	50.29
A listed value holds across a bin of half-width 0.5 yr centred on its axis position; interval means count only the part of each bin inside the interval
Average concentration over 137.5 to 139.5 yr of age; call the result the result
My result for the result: 47.3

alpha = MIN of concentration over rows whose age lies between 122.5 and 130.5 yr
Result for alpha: 46.62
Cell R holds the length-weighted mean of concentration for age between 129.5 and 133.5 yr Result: 50.5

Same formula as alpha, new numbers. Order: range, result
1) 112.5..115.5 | 45.92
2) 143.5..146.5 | 46.46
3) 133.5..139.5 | 46.27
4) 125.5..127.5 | 48.51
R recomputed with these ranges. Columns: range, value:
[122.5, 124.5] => 48.3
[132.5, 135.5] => 49.8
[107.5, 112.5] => 49.7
